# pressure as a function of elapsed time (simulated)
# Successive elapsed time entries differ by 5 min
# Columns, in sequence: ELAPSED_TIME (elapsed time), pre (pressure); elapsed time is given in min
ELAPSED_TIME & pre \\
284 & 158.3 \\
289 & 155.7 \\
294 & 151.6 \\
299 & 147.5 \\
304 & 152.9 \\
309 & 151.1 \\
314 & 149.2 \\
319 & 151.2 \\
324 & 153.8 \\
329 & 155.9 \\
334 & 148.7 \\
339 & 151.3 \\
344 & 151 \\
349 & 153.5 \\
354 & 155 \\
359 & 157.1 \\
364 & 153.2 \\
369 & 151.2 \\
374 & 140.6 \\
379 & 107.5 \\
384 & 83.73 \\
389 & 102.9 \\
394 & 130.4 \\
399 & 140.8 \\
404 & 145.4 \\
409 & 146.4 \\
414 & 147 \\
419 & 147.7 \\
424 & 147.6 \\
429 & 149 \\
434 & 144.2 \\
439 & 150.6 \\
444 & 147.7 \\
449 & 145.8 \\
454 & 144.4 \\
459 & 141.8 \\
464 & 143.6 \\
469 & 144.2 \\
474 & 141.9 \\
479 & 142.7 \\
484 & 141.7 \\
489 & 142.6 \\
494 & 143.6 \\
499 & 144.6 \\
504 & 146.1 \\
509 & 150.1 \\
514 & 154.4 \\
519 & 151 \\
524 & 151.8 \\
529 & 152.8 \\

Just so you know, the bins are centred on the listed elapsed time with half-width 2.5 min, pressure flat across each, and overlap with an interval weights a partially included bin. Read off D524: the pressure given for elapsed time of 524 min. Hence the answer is 151.8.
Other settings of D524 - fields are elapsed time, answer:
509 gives 150.1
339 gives 151.3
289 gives 155.7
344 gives 151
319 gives 151.2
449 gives 145.8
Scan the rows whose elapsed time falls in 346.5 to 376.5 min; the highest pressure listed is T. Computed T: 157.1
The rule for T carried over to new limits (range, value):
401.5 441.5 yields 150.6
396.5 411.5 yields 146.4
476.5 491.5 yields 142.7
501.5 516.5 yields 154.4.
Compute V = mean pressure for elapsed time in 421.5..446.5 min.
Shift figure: 148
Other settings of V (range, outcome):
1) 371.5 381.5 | 124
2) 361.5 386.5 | 127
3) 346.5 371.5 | 154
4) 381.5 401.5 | 114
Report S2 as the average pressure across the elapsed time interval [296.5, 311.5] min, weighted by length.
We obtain 150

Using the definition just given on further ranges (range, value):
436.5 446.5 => 149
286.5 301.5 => 152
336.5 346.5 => 151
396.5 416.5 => 145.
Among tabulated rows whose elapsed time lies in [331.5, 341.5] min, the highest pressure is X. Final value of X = 151.3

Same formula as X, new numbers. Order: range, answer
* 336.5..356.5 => 155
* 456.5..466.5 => 143.6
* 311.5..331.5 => 155.9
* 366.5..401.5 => 151.2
